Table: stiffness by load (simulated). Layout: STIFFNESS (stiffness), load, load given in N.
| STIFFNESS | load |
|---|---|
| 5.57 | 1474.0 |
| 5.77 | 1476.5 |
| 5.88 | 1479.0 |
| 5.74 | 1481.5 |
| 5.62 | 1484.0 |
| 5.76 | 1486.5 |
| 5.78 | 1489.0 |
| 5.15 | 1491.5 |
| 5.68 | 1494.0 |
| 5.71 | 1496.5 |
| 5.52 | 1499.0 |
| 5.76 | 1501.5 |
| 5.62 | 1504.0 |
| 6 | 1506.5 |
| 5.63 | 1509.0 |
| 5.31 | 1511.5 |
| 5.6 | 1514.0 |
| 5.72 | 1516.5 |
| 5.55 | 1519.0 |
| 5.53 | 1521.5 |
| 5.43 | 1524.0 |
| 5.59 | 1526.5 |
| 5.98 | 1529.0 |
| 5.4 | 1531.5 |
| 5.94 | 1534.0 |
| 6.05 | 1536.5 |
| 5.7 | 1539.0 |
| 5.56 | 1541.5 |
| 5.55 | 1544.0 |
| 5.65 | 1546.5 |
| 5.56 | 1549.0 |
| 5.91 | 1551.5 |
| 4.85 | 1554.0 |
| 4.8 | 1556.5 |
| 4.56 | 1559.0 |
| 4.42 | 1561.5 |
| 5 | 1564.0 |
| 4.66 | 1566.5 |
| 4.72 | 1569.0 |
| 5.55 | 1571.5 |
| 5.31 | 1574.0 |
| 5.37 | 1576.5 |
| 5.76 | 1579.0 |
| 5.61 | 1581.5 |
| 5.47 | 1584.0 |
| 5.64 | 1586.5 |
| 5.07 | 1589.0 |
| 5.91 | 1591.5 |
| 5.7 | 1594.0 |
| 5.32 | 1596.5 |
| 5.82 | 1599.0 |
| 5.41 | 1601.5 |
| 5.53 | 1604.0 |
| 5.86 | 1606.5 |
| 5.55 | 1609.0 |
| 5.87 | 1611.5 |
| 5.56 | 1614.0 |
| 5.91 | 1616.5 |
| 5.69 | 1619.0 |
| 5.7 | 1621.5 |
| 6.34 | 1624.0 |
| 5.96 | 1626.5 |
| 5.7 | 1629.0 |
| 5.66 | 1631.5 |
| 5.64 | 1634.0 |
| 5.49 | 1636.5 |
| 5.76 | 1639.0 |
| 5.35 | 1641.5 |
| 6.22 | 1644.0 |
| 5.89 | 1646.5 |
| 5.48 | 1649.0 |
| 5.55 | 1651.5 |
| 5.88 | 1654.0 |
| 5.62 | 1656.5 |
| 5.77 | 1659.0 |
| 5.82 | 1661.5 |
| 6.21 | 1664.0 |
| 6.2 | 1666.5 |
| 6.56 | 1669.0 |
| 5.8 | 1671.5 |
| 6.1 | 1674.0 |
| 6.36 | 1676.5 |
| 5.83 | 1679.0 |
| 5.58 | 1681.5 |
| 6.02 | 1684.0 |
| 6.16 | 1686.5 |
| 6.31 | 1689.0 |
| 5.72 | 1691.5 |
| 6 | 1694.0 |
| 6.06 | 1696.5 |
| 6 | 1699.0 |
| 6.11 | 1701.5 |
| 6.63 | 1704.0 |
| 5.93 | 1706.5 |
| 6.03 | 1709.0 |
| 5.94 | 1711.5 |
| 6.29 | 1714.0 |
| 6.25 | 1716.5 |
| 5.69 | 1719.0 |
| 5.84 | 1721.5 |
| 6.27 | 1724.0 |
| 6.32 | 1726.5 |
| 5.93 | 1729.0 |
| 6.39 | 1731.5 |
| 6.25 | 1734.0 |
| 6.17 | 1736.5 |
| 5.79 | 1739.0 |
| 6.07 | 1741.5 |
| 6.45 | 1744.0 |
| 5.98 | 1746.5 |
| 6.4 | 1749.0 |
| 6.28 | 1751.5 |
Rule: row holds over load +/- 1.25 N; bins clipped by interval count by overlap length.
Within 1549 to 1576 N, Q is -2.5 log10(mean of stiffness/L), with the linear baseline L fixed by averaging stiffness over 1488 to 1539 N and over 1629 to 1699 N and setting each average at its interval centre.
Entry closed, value 0.14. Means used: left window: 5.65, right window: 5.89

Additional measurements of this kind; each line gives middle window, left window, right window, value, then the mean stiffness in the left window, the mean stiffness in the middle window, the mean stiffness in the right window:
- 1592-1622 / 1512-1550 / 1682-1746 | 0.03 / 5.65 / 5.67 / 6.1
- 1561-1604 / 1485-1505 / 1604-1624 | 0.07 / 5.62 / 5.36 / 5.76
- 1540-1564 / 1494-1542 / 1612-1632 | 0.10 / 5.67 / 5.2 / 5.82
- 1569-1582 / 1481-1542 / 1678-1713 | 0.07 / 5.65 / 5.44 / 6.03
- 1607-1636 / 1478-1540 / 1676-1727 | 0.02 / 5.67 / 5.77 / 6.06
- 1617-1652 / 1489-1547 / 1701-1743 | 0.03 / 5.64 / 5.75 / 6.11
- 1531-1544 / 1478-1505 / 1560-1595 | -0.05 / 5.65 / 5.73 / 5.29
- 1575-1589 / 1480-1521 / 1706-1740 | 0.05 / 5.63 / 5.52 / 6.08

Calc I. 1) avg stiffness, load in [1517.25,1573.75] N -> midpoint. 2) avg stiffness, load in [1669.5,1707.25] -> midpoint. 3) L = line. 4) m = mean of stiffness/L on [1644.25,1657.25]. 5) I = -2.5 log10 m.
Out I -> 0.03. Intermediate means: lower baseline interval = 5.36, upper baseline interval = 6.05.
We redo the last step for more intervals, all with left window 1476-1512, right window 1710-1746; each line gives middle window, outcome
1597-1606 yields 0.05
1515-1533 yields 0.02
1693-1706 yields -0.02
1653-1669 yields 0.00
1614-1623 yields 0.03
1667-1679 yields -0.03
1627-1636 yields 0.05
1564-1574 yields 0.16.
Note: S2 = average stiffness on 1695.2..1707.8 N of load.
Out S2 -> 6.14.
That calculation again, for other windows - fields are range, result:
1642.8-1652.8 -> 5.78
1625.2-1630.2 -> 5.84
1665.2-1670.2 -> 6.38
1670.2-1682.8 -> 5.94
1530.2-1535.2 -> 5.67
